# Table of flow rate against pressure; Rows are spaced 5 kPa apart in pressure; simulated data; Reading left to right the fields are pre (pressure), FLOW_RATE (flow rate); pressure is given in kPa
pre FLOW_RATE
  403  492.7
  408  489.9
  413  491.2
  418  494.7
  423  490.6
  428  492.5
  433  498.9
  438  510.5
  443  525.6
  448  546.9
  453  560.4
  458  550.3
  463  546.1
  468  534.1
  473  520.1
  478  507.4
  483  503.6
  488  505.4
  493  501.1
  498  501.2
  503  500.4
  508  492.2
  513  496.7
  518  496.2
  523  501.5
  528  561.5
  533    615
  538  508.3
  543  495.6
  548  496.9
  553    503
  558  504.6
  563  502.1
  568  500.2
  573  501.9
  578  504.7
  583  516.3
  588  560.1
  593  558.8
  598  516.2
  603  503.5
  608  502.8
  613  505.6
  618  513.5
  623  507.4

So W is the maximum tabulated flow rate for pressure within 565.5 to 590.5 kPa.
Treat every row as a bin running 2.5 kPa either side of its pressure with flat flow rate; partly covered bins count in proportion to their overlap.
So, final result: 560.1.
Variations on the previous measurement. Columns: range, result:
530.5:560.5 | 615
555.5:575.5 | 504.6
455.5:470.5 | 550.3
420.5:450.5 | 546.9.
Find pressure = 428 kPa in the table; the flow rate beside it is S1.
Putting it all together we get 492.5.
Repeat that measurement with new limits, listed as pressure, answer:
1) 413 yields 491.2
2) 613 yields 505.6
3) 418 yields 494.7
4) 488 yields 505.4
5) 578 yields 504.7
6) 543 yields 495.6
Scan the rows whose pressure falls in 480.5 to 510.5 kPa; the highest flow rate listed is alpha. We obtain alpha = 505.4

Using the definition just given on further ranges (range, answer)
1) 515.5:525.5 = 501.5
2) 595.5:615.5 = 516.2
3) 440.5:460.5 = 560.4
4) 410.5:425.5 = 494.7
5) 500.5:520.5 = 500.4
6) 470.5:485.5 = 520.1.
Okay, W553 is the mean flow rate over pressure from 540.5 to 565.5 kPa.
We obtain 500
